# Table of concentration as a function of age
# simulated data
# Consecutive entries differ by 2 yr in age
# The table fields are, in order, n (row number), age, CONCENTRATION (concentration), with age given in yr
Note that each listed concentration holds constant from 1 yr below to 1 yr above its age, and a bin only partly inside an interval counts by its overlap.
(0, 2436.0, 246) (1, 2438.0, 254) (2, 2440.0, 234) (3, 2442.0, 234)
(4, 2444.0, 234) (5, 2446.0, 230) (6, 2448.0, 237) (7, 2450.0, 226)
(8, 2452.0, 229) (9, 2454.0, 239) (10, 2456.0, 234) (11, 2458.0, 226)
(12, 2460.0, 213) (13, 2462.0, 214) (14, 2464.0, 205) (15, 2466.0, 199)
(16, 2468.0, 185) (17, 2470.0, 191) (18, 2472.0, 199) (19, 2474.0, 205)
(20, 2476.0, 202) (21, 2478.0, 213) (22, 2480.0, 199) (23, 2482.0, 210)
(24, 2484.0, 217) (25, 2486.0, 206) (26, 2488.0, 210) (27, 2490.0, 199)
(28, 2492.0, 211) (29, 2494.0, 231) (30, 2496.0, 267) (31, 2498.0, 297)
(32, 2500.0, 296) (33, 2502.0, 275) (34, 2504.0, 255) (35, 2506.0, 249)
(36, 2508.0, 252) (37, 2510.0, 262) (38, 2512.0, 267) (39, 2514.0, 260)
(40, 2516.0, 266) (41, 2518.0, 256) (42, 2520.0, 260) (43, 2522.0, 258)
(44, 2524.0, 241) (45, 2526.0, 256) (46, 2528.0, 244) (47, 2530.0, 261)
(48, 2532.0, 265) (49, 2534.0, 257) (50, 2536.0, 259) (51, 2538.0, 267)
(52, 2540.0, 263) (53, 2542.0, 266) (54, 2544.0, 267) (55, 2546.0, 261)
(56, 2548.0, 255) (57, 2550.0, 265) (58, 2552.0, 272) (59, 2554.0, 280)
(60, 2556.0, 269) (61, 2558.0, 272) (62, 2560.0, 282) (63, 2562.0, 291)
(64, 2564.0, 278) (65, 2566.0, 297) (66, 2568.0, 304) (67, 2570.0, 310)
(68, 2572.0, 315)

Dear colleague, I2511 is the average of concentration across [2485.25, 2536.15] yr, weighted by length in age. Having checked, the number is 252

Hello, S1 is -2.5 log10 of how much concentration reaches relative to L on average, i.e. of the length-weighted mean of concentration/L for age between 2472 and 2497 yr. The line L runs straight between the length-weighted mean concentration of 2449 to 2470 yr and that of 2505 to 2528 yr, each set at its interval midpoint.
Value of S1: 0.10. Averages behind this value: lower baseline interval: 216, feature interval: 214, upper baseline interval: 256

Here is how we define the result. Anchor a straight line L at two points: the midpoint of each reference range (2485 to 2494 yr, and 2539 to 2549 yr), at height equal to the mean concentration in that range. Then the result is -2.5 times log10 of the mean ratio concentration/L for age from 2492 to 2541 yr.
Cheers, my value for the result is -0.11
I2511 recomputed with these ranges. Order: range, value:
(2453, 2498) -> 214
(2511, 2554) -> 261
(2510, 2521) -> 262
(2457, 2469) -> 207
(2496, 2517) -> 268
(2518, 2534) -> 255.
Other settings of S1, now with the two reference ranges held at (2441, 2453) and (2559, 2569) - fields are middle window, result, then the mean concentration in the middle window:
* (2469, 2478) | 0.216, 201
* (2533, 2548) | 0.065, 262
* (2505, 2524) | 0.031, 258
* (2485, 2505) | 0.049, 245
